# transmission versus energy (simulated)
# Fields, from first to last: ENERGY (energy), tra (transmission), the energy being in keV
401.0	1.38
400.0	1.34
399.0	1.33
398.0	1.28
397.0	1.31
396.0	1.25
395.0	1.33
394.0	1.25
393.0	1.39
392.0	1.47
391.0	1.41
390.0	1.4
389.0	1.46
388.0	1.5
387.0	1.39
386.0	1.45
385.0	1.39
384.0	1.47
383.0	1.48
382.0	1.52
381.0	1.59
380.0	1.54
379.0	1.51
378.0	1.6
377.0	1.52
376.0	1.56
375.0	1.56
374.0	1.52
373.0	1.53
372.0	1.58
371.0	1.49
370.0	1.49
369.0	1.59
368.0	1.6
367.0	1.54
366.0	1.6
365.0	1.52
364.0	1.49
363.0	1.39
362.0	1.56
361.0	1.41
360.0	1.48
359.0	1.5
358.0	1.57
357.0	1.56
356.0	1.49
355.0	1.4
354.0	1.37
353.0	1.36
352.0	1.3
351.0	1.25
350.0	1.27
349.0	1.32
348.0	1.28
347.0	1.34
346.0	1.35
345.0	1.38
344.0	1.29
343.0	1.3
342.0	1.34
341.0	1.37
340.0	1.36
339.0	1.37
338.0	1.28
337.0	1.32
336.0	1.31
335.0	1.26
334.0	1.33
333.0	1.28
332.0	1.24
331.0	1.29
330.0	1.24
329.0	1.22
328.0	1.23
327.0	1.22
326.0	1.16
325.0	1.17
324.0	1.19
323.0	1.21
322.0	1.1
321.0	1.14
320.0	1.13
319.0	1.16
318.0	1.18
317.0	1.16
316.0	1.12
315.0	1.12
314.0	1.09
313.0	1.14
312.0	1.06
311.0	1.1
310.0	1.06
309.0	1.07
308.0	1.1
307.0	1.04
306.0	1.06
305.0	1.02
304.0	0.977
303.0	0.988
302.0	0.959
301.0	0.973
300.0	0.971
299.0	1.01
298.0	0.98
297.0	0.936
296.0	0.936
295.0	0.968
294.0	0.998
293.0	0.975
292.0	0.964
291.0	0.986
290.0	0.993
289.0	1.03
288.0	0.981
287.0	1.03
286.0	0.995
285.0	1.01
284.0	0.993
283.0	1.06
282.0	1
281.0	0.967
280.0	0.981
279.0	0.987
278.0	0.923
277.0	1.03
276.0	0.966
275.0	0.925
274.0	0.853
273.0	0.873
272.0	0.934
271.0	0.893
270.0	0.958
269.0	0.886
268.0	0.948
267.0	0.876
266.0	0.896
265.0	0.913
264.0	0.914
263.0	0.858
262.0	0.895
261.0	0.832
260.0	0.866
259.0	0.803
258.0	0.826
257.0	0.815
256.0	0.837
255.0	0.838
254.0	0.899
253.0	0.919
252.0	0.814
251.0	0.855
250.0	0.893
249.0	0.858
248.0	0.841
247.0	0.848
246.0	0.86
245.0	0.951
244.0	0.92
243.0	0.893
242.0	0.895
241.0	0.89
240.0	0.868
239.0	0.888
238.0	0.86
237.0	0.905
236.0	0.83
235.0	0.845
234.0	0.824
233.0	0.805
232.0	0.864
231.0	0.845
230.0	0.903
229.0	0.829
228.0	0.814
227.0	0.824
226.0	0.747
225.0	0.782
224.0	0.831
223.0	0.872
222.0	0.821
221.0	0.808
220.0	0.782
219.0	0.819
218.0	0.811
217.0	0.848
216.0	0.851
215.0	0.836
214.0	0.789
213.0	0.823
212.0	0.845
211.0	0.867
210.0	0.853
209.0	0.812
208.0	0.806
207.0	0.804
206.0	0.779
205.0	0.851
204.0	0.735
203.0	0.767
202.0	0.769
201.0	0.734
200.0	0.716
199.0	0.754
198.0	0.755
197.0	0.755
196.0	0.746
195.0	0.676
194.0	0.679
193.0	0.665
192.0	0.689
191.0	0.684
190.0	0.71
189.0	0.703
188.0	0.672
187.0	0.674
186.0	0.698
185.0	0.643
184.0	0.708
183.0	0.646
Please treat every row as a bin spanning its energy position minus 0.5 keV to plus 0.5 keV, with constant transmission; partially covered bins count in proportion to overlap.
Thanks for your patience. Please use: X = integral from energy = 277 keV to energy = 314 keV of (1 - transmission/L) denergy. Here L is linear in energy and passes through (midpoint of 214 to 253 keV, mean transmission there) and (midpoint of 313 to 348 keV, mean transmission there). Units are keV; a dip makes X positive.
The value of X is 3.1 keV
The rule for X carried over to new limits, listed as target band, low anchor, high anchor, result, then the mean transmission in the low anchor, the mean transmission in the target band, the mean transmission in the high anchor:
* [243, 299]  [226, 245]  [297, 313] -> 1.3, 0.861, 0.924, 1.03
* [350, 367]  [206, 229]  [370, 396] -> -0.9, 0.82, 1.45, 1.47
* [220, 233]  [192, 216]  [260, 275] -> -0.1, 0.774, 0.826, 0.895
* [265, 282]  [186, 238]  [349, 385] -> 2.1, 0.788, 0.932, 1.49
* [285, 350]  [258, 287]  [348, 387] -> 2.7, 0.93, 1.14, 1.48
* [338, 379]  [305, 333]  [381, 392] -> -3.6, 1.15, 1.44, 1.45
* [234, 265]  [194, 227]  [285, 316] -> 0.8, 0.794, 0.867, 1.02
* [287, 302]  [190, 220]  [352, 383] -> 2.5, 0.775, 0.98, 1.51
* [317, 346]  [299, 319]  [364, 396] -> -1.3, 1.06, 1.25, 1.49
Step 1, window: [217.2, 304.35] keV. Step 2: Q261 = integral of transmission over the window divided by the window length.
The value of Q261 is 0.902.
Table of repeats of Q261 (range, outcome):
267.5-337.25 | 1.06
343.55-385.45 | 1.47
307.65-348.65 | 1.22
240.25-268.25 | 0.873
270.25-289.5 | 0.97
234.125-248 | 0.878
